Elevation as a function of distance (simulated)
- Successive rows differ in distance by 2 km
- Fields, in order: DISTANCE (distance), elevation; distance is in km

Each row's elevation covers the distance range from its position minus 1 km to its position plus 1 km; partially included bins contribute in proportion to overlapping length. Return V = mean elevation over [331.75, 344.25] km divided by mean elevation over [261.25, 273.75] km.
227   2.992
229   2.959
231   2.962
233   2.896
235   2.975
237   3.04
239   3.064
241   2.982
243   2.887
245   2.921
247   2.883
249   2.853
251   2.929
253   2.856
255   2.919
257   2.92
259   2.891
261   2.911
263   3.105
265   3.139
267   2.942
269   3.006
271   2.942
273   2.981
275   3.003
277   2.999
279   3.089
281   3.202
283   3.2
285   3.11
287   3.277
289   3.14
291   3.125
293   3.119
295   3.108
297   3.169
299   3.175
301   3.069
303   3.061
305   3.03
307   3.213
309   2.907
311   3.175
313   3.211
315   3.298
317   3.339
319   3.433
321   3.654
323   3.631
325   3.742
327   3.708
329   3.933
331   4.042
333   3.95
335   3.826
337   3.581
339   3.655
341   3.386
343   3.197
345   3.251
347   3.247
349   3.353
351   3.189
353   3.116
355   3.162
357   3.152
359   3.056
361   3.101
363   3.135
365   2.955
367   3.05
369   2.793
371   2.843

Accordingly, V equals 1.2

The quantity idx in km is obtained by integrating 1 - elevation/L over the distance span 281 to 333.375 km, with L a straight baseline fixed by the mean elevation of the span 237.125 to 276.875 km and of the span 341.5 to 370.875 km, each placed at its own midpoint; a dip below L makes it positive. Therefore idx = -4.9 km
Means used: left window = 2.96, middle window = 3.33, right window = 3.12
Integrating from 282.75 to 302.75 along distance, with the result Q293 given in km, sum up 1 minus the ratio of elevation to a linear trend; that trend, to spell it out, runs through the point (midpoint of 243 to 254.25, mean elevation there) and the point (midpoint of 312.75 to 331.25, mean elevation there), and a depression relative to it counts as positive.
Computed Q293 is 1.0 km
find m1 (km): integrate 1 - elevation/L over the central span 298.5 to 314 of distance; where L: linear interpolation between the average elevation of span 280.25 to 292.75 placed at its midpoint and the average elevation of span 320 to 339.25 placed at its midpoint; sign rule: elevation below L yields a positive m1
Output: 1.6 km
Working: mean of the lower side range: 3.17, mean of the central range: 3.1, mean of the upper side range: 3.78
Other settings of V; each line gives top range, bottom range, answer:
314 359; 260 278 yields 1.16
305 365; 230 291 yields 1.13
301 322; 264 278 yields 1.07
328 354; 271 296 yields 1.13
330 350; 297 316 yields 1.13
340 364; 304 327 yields 0.95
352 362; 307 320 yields 0.97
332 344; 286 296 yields 1.14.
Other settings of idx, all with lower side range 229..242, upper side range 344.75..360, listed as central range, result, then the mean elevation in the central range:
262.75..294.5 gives -0.3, 3.09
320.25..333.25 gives -2.7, 3.8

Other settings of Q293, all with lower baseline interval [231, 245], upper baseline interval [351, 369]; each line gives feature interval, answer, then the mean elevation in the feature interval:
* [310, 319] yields -0.70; 3.28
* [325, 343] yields -3.96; 3.73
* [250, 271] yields 0.20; 2.96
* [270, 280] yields 0.00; 3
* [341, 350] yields -0.61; 3.28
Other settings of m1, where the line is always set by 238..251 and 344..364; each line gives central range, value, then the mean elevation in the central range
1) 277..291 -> -0.6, 3.15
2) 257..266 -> -0.1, 3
